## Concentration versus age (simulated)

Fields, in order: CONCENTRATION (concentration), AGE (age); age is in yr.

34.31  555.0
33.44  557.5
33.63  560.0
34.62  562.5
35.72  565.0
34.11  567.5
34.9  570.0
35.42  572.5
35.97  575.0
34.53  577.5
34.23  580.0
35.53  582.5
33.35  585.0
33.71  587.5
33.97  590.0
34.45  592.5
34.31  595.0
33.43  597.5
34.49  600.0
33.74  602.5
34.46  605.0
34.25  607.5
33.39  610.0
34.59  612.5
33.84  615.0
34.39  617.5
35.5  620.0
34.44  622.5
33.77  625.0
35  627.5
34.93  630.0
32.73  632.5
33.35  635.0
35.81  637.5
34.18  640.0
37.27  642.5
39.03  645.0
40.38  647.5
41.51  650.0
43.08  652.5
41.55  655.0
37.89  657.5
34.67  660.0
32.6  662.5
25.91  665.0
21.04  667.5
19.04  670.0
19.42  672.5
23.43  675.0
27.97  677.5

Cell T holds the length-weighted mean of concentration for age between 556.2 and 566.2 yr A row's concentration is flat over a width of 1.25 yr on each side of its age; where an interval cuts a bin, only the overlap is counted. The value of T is 34.3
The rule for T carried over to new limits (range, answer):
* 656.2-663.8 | 35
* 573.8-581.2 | 34.9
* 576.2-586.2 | 34.4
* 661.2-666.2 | 29.3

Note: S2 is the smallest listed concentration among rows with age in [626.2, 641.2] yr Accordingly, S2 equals 32.73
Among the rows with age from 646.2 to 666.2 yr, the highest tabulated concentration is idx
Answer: 43.08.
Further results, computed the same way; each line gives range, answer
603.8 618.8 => 34.59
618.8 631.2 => 35.5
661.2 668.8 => 32.6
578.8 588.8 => 35.53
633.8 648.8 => 40.38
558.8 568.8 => 35.72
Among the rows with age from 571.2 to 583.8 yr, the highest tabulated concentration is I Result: 35.97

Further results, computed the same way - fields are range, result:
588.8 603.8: 34.49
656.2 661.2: 37.89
